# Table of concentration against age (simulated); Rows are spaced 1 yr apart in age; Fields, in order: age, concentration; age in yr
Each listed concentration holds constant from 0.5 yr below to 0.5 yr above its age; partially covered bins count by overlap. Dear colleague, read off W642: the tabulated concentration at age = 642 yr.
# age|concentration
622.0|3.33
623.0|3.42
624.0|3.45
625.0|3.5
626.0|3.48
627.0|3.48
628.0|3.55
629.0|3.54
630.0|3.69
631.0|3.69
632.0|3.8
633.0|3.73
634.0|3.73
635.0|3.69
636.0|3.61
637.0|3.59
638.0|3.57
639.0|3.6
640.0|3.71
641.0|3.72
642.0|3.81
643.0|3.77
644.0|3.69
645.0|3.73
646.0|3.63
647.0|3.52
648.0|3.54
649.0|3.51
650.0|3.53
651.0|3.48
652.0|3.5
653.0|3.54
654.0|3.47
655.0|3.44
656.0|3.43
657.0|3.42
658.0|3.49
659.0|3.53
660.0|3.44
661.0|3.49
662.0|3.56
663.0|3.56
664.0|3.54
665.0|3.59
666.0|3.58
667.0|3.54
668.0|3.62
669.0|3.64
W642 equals 3.81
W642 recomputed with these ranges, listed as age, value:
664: 3.54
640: 3.71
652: 3.5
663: 3.56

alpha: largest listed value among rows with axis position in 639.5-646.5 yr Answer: 3.81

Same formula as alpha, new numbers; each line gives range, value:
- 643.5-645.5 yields 3.73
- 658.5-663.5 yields 3.56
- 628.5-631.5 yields 3.69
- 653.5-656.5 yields 3.47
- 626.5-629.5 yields 3.55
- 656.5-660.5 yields 3.53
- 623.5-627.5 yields 3.5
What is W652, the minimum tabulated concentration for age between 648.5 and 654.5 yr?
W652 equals 3.47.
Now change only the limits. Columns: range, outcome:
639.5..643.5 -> 3.71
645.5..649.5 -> 3.51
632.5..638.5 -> 3.57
